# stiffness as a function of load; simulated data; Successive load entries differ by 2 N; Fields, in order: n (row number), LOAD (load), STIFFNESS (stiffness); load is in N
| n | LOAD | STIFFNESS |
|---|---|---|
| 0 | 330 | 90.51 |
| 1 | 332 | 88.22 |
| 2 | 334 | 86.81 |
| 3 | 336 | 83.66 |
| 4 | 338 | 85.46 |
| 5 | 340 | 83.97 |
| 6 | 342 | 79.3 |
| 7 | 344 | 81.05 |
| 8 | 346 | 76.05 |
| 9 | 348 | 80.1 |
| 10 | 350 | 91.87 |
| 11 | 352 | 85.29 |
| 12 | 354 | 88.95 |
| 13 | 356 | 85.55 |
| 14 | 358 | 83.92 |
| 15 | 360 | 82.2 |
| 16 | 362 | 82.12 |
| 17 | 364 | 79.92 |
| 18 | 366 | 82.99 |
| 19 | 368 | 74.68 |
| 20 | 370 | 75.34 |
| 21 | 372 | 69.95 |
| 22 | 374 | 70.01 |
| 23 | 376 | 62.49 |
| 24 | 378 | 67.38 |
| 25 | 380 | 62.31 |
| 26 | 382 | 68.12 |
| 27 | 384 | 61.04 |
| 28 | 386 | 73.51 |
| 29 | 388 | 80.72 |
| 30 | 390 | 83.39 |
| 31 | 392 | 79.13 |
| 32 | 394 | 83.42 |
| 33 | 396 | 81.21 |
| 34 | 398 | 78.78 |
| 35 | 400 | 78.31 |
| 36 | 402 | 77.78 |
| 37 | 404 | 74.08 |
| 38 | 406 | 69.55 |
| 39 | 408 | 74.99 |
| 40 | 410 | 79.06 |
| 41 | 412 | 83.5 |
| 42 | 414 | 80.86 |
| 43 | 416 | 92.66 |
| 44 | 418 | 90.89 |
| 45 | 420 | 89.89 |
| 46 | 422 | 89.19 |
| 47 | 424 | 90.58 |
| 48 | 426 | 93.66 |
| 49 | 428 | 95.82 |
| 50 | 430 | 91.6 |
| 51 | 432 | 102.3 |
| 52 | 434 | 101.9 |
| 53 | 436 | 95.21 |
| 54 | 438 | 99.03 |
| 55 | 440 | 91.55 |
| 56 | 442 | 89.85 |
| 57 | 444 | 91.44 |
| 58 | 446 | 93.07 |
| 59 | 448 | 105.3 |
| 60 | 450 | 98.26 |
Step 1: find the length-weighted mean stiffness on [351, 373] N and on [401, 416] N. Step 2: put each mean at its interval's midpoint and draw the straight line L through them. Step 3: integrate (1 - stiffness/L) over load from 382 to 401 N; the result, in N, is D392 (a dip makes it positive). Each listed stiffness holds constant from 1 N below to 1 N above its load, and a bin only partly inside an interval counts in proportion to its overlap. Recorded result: 0.5 N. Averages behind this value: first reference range 81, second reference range 78.2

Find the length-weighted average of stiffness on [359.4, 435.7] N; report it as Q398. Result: 80.5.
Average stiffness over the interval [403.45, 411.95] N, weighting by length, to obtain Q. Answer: 75.5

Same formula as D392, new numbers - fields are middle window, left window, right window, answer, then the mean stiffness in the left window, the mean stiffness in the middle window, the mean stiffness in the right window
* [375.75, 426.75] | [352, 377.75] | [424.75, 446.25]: 4.8 N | 78.1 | 78.9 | 95.1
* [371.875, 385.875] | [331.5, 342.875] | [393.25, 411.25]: 2.4 N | 84.5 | 66.1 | 77.5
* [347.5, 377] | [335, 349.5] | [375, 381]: -3.2 N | 81.7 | 79.7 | 64.1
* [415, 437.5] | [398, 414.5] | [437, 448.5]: -1.9 N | 77.2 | 94.1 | 94.6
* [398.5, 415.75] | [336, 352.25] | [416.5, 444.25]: 2.4 N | 82.8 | 78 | 93.8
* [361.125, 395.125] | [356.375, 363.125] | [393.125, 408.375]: 2.7 N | 83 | 73.9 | 77.3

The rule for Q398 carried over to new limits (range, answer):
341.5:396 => 77.5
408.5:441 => 91.5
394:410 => 77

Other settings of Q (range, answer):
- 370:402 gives 73.5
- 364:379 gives 72.4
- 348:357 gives 87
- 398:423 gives 81.6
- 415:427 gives 91.1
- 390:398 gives 81.2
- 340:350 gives 80.9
